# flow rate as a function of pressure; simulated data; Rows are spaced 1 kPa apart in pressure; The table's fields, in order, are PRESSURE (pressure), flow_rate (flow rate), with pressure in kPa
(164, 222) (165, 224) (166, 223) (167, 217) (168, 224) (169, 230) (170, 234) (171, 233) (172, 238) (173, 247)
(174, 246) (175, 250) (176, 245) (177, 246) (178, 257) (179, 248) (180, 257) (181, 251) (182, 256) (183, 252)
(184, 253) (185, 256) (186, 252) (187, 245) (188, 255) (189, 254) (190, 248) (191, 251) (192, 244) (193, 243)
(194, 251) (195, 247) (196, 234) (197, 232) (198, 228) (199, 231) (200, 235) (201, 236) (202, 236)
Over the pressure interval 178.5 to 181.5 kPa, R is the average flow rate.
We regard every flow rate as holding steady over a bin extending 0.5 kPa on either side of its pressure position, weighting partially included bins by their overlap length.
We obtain 252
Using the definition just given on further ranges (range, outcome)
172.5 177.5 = 247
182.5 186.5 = 253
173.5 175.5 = 248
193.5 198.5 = 238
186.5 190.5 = 250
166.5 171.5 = 228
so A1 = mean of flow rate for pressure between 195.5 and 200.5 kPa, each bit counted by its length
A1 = 232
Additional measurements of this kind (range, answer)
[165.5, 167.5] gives 220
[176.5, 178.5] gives 252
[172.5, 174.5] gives 246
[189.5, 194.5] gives 247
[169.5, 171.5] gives 234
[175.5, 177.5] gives 246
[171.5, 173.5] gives 242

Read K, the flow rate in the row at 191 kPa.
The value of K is 251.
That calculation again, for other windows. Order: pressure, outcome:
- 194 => 251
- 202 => 236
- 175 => 250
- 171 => 233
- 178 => 257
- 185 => 256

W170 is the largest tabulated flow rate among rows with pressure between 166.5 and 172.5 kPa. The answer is 238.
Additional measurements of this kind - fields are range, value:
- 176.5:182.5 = 257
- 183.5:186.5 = 256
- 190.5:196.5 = 251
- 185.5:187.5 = 252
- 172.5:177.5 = 250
